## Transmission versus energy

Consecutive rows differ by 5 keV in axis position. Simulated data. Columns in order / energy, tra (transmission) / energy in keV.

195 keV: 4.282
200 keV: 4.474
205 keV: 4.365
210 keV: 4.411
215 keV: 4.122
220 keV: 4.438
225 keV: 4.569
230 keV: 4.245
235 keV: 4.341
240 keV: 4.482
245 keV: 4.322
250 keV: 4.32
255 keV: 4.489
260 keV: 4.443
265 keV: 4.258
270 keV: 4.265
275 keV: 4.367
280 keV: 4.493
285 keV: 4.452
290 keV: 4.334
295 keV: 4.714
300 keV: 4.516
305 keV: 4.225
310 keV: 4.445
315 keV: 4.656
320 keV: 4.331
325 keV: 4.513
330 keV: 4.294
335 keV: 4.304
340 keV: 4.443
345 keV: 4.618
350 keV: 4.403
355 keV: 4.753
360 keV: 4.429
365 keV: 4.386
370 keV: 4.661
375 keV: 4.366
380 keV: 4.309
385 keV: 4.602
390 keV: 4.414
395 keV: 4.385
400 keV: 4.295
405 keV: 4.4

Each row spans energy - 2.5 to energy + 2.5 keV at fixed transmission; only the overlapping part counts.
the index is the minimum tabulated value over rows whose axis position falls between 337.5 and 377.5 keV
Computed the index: 4.366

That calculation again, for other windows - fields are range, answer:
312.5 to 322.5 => 4.331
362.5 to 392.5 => 4.309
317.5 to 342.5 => 4.294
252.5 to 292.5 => 4.258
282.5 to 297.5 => 4.334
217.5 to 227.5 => 4.438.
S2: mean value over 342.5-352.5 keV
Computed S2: 4.51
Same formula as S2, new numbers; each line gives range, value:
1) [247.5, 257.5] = 4.4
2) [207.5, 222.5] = 4.32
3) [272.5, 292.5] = 4.41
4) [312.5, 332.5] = 4.45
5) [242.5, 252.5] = 4.32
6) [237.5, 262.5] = 4.41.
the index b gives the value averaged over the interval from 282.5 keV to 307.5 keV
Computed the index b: 4.45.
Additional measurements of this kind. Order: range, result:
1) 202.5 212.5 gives 4.39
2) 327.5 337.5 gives 4.3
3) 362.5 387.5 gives 4.46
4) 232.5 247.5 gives 4.38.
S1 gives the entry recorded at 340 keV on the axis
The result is 4.443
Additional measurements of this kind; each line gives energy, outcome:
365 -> 4.386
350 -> 4.403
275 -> 4.367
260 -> 4.443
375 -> 4.366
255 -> 4.489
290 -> 4.334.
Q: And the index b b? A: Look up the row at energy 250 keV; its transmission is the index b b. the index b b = 4.32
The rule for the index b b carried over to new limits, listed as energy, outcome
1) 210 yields 4.411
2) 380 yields 4.309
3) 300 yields 4.516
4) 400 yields 4.295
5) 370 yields 4.661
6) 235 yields 4.341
